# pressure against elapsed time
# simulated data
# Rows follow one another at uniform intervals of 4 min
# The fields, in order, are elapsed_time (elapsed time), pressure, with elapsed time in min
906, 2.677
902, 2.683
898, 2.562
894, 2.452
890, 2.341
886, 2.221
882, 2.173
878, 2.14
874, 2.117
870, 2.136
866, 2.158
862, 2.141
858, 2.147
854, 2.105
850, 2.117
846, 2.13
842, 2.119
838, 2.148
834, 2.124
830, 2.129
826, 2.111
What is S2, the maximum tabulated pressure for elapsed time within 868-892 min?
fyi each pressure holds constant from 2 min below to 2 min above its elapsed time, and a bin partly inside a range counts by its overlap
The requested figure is 2.341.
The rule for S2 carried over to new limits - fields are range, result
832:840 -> 2.148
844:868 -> 2.158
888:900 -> 2.562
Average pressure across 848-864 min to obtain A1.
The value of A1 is 2.13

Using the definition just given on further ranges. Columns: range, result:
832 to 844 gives 2.13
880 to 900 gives 2.35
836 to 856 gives 2.12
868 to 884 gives 2.14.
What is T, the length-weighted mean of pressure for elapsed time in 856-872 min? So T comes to 2.15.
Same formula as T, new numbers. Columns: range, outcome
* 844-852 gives 2.12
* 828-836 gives 2.13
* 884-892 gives 2.28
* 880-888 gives 2.2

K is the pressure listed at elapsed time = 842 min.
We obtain 2.119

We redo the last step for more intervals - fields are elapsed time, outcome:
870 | 2.136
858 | 2.147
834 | 2.124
